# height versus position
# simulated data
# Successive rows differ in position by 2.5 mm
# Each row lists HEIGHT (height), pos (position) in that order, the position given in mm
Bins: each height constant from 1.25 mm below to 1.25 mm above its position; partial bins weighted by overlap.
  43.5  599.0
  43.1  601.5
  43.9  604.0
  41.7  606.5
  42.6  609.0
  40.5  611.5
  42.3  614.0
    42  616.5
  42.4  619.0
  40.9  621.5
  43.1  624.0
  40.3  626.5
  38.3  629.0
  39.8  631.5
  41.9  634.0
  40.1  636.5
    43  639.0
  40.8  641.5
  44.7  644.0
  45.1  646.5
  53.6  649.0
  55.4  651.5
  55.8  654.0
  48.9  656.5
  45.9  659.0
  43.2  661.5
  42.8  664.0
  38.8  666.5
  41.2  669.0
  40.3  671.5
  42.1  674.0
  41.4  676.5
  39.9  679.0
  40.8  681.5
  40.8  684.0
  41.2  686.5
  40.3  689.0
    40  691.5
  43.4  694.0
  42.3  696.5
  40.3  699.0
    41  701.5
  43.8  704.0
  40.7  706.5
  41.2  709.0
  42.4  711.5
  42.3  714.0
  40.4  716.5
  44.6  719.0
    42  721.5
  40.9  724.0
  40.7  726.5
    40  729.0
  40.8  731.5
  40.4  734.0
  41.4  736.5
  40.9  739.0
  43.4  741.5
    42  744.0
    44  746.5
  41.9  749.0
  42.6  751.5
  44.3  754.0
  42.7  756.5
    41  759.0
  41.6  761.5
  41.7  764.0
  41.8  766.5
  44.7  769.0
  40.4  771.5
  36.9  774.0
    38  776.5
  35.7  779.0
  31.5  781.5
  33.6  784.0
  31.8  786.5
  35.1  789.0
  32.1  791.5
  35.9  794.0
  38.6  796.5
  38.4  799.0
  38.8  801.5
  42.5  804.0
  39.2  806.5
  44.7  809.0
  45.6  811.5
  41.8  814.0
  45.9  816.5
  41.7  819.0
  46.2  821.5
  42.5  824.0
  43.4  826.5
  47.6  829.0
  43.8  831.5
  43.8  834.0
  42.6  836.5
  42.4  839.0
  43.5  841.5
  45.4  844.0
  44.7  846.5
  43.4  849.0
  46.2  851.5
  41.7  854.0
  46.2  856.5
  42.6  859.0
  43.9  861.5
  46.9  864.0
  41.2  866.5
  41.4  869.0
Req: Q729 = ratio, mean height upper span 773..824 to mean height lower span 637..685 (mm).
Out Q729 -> 0.9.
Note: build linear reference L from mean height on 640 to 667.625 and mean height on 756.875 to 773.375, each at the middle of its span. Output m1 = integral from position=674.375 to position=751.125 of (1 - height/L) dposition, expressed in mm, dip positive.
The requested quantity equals 4.5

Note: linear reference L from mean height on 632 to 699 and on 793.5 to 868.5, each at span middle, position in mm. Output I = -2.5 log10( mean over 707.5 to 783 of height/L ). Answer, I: 0.06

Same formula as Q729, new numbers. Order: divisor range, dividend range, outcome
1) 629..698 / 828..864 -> 1.02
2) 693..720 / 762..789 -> 0.90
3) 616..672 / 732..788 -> 0.91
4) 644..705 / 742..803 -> 0.89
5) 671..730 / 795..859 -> 1.04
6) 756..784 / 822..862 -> 1.12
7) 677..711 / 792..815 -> 0.98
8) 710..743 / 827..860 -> 1.06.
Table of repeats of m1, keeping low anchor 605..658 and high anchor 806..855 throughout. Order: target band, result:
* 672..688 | 1.1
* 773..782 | 1.7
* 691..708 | 0.9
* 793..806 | 1.5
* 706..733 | 1.5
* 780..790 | 2.5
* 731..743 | 0.7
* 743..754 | 0.3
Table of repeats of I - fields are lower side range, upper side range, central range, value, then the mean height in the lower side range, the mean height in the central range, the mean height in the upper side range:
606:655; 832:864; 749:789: 0.12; 43.7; 39.2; 44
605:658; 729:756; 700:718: 0.02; 44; 41.7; 42.1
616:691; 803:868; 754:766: 0.04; 43.1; 42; 43.8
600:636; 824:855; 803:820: 0.02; 41.6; 43.1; 44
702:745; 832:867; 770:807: 0.17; 41.6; 36.6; 43.9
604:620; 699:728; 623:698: -0.03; 42.1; 43.2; 41.7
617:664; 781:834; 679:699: 0.06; 44.5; 41.1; 40.2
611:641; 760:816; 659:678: -0.03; 41.2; 41.7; 38.8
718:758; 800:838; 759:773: 0.02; 42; 41.9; 43.3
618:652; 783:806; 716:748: -0.07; 43.3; 41.7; 36.4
